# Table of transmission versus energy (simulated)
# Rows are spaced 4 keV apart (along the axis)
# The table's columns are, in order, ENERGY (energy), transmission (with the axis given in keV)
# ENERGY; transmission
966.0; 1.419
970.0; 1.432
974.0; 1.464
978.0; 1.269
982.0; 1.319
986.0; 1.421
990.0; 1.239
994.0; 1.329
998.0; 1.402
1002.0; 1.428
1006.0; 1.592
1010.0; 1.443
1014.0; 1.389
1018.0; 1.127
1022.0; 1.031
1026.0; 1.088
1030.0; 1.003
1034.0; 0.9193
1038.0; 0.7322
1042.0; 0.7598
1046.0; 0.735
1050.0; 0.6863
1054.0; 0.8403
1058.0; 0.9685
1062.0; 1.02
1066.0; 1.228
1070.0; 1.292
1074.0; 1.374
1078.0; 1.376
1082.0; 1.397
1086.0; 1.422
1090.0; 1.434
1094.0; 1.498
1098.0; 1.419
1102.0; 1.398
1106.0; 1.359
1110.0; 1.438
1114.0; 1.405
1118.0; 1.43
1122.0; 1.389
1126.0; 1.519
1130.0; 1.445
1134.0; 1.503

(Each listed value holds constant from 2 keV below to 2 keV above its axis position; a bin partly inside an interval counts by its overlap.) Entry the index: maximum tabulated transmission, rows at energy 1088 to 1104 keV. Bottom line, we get 1.498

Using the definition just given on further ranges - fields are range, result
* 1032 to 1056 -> 0.9193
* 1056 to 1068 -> 1.228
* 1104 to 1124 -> 1.438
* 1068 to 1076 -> 1.374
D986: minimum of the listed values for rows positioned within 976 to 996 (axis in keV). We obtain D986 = 1.239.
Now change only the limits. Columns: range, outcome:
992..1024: 1.031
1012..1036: 0.9193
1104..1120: 1.359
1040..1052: 0.6863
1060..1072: 1.02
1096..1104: 1.398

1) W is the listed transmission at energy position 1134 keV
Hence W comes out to 1.503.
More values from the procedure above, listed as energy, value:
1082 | 1.397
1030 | 1.003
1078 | 1.376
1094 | 1.498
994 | 1.329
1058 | 0.9685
